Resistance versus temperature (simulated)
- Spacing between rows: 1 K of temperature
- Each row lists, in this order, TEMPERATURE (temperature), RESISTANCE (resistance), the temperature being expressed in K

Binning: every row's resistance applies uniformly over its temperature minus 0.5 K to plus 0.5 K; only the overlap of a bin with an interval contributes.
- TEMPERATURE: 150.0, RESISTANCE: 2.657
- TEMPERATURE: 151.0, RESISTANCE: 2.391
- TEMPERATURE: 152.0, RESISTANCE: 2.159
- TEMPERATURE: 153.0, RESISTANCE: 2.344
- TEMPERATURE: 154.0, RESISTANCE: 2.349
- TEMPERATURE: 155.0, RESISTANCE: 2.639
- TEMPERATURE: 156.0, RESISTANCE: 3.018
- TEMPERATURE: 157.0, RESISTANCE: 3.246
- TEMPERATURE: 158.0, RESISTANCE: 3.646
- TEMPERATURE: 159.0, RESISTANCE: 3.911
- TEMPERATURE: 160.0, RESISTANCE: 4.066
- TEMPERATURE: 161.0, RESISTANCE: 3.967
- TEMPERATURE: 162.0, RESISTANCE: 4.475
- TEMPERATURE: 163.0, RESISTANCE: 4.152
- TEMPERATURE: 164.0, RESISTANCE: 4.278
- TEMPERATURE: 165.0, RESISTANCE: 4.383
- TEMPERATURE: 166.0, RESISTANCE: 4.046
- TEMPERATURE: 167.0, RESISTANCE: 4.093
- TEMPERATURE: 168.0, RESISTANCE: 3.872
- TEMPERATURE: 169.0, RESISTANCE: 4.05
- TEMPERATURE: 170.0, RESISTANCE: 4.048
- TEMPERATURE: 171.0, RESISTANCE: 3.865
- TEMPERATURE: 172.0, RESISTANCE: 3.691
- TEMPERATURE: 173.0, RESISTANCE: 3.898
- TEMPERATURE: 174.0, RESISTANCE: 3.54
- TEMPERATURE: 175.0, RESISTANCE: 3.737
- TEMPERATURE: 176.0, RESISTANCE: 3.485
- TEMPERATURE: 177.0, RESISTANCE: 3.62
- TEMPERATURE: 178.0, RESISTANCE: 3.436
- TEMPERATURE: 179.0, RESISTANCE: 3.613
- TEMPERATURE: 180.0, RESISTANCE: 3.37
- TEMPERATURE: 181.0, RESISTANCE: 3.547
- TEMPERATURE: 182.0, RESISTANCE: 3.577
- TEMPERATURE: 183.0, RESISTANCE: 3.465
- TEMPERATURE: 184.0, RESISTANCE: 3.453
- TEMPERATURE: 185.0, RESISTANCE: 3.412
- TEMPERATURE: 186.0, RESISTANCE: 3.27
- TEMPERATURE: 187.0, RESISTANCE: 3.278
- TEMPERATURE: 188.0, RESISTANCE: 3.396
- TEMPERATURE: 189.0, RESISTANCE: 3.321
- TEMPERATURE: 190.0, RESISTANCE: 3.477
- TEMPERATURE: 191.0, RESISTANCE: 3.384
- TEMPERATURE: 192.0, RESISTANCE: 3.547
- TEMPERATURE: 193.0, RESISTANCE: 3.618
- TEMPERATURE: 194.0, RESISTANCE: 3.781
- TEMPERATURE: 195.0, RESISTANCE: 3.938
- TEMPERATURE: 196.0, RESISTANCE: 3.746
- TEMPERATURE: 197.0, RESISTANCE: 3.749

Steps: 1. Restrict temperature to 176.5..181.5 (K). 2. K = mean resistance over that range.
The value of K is 3.52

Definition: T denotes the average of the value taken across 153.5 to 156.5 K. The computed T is 2.67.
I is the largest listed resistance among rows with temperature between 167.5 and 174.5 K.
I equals 4.05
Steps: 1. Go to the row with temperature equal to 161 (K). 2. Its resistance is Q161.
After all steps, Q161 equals 3.967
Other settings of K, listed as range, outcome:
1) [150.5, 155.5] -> 2.38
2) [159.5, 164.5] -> 4.19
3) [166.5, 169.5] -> 4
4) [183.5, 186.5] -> 3.38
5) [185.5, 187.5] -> 3.27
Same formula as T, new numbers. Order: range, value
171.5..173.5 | 3.79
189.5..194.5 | 3.56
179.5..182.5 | 3.5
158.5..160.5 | 3.99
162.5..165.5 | 4.27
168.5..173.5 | 3.91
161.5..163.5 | 4.31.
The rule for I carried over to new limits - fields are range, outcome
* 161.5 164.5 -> 4.475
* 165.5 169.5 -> 4.093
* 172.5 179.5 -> 3.898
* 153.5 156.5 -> 3.018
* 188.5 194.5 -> 3.781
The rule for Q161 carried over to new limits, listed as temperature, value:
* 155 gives 2.639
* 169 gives 4.05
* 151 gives 2.391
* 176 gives 3.485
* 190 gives 3.477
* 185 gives 3.412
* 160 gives 4.066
